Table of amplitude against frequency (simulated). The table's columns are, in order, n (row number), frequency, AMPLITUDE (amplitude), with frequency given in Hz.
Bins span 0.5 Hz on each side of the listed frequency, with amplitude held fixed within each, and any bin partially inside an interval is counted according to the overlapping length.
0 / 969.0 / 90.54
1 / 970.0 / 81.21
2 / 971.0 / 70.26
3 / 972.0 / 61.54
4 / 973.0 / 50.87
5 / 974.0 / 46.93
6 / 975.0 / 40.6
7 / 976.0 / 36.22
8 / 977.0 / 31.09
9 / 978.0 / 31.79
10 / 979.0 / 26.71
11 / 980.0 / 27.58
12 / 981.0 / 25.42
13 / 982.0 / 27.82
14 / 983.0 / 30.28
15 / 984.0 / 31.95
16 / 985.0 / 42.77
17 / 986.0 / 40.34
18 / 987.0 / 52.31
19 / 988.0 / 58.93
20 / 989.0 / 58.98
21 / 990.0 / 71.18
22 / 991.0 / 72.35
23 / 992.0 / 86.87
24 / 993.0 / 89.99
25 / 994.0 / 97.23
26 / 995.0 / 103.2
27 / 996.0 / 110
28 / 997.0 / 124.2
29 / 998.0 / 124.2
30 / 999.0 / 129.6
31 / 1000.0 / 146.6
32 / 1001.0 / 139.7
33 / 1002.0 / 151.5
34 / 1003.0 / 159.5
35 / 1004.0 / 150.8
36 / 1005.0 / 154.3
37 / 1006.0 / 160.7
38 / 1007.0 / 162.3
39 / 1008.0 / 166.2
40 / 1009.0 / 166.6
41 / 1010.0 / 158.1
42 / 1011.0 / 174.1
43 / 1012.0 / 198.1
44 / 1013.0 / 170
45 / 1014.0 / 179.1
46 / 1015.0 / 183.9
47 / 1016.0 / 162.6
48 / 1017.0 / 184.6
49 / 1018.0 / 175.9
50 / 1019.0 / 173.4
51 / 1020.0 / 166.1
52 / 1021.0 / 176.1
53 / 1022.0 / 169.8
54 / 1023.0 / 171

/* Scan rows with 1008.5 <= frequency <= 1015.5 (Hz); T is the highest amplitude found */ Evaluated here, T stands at 198.1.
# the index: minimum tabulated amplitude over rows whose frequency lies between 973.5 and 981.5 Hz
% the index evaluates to 25.42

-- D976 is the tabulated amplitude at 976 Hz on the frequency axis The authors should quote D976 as 36.22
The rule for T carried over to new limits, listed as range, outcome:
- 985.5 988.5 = 58.93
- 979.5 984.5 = 31.95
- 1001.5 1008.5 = 166.2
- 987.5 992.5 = 86.87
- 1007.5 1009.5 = 166.6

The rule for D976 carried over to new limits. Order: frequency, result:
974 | 46.93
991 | 72.35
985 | 42.77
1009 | 166.6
